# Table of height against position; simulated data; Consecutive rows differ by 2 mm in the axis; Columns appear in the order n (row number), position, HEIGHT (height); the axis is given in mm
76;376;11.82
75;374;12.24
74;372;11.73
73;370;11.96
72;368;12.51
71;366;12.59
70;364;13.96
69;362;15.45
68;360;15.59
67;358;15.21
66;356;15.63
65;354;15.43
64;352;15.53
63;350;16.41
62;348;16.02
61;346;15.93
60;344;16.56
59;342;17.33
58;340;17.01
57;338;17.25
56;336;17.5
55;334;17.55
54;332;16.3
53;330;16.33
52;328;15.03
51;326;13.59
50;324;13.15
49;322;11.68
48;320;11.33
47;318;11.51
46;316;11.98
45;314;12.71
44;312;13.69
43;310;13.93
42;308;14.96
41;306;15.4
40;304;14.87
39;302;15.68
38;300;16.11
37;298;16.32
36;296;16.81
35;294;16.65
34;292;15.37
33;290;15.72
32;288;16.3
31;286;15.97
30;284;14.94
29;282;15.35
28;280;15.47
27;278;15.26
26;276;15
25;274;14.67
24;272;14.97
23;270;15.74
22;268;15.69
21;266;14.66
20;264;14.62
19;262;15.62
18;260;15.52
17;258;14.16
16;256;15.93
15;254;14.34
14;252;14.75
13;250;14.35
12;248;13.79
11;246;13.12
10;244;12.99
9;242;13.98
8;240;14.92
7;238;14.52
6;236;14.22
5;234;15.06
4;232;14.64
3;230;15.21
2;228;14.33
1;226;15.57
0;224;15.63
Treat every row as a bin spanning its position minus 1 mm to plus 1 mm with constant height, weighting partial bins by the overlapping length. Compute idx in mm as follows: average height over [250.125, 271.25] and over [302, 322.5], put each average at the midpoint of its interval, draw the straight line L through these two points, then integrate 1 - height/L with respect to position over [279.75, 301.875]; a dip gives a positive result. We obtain -2.9 mm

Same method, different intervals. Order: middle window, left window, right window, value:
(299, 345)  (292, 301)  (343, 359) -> 3.6 mm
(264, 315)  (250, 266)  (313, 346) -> -1.3 mm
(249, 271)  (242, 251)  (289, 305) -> -1.2 mm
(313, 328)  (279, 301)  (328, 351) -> 3.6 mm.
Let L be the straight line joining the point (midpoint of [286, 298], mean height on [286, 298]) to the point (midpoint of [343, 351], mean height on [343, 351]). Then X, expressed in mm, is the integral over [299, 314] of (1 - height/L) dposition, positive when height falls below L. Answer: 1.3 mm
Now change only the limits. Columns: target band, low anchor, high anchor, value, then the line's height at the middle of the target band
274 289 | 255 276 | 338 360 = -0.1 mm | 15.3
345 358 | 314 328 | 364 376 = -3.6 mm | 12.4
